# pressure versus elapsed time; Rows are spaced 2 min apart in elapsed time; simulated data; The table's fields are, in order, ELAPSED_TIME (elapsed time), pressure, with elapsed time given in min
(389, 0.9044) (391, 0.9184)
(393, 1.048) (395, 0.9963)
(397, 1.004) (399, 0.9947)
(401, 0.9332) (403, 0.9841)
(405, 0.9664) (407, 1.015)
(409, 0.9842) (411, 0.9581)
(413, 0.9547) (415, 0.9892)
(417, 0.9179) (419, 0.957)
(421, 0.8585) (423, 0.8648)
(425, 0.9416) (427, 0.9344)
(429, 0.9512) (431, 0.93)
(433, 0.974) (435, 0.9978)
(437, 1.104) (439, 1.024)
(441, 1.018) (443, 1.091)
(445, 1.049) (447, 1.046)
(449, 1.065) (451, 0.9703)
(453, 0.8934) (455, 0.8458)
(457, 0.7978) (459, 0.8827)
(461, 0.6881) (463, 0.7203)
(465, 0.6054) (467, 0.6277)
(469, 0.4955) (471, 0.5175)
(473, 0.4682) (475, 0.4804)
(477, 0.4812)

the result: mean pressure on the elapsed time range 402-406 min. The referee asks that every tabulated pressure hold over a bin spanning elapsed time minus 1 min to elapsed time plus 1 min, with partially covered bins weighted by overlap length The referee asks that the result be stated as 0.975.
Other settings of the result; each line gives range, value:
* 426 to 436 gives 0.957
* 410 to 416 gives 0.967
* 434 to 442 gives 1.04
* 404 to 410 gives 0.989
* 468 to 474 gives 0.494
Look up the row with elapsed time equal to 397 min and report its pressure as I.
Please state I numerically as 1.004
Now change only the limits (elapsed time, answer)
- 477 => 0.4812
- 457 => 0.7978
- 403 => 0.9841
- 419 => 0.957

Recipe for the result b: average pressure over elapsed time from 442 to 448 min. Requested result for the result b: 1.06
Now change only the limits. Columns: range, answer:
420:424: 0.862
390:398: 0.992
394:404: 0.982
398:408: 0.979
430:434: 0.952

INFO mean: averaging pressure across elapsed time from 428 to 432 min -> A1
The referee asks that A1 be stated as 0.941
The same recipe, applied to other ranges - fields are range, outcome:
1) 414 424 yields 0.917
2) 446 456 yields 0.964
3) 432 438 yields 1.03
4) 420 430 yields 0.91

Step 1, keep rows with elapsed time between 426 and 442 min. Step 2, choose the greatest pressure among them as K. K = 1.104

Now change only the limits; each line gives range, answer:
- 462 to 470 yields 0.7203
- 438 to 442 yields 1.024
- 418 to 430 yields 0.957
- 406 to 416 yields 1.015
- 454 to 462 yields 0.8827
